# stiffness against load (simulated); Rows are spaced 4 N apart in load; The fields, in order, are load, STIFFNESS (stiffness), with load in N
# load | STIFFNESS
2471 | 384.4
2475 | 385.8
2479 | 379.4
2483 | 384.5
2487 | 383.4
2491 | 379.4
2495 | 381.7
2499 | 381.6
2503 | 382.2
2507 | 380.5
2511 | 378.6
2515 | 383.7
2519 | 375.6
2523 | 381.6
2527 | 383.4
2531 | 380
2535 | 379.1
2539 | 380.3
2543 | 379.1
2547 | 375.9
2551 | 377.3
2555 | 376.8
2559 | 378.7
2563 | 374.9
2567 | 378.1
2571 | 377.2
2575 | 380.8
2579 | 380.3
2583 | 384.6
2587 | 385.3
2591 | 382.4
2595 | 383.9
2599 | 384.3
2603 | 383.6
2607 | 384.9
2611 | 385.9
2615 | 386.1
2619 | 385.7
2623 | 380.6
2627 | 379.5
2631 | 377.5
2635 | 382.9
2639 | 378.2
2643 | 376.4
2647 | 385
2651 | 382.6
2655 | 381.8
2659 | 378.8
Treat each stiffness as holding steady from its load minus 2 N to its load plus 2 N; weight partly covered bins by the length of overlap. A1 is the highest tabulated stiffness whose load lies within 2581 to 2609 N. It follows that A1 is 385.3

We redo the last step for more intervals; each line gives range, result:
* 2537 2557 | 380.3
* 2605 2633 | 386.1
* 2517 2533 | 383.4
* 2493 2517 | 383.7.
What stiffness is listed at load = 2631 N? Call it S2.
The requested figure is 377.5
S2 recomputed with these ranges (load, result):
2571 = 377.2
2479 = 379.4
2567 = 378.1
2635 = 382.9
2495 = 381.7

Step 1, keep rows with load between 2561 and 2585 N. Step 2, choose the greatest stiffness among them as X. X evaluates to 384.6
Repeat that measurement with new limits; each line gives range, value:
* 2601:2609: 384.9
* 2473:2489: 385.8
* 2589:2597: 383.9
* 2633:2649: 385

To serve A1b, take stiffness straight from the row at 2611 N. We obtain 385.9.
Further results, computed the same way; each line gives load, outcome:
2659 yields 378.8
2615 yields 386.1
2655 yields 381.8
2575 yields 380.8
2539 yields 380.3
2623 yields 380.6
